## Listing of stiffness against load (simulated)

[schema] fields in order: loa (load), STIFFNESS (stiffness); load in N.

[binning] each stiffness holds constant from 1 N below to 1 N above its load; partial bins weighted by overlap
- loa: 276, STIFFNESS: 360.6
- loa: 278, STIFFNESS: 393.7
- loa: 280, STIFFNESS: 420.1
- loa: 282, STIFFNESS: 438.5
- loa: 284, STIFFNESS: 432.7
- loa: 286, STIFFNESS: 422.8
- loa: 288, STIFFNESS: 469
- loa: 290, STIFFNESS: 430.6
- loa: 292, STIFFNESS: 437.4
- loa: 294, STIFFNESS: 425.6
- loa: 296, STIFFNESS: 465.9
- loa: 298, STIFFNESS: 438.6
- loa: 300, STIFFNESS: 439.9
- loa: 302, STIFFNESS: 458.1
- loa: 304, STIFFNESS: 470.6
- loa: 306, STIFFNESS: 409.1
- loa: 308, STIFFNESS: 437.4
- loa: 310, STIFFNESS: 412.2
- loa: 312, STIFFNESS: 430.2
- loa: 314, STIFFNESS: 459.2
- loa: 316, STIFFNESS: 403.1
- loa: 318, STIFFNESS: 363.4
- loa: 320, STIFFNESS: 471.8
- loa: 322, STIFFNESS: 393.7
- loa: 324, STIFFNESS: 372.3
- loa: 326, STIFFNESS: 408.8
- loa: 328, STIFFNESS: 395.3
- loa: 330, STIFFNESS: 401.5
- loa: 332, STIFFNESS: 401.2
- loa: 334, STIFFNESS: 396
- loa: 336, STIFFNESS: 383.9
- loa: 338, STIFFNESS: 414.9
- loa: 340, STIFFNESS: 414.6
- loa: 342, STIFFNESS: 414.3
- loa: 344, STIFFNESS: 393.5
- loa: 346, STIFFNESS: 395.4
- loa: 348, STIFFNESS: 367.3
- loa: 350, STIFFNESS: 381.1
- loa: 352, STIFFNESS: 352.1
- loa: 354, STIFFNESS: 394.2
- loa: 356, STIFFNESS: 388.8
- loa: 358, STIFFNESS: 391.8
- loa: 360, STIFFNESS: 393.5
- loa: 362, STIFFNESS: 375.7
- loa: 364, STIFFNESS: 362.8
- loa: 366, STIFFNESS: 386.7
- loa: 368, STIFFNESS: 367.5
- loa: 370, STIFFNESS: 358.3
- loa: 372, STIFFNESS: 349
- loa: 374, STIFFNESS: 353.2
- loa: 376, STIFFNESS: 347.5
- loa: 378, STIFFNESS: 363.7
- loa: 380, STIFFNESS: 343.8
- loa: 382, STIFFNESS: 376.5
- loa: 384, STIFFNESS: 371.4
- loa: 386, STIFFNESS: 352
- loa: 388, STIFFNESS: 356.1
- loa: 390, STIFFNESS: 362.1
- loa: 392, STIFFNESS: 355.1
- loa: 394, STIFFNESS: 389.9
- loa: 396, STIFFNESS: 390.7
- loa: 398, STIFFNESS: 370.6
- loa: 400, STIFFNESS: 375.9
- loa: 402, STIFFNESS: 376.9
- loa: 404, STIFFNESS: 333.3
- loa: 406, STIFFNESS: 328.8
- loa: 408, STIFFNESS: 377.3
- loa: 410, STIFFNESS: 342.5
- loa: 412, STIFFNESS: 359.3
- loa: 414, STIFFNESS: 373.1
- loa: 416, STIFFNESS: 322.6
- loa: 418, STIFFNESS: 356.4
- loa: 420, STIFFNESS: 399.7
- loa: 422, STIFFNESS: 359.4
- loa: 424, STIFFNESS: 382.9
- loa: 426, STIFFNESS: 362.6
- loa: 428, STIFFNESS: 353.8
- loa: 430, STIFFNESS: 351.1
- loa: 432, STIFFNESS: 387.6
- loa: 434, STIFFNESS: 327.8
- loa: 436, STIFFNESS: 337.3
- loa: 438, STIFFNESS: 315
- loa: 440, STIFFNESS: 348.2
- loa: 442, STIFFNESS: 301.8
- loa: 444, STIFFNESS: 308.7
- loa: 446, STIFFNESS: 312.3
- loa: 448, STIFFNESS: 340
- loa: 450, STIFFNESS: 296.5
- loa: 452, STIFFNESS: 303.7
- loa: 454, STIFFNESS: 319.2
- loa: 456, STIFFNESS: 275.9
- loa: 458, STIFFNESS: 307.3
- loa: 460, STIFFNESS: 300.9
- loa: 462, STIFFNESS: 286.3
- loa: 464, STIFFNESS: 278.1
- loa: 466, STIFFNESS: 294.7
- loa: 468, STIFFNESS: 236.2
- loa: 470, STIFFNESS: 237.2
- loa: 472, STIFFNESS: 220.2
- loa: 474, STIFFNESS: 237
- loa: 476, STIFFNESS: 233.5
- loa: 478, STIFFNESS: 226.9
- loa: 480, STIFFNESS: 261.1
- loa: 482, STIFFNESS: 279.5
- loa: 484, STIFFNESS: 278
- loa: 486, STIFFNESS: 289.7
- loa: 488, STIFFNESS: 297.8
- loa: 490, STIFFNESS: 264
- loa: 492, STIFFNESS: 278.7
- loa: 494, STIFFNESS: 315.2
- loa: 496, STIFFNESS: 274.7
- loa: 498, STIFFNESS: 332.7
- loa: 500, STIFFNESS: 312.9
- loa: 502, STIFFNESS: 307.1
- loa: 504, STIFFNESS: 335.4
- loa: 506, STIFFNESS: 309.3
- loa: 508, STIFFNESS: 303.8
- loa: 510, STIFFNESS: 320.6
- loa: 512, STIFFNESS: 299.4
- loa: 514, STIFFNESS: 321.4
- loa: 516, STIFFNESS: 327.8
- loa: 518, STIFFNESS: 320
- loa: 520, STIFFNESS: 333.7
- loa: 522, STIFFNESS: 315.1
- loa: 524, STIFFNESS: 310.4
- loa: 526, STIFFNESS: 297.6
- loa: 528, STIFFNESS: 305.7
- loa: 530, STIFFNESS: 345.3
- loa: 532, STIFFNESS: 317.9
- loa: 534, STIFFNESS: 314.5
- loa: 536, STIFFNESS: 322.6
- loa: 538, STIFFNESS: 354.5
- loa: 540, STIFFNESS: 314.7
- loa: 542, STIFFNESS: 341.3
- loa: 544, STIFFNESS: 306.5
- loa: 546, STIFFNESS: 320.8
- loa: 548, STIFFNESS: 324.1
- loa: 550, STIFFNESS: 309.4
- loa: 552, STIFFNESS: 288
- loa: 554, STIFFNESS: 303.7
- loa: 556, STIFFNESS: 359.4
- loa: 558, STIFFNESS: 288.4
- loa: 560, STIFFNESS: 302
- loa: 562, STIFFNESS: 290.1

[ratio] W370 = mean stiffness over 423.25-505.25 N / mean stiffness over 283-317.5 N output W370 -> 0.69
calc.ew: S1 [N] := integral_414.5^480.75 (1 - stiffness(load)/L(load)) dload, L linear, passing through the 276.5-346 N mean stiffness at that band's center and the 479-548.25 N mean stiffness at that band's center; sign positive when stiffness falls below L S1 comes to 7.2 N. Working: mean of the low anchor 420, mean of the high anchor 310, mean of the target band 309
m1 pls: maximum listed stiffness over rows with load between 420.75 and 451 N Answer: 387.6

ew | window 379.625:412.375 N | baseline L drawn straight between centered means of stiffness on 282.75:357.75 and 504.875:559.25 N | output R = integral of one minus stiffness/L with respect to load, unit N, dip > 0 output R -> 1.5 N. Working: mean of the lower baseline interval 415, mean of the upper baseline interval 318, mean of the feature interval 363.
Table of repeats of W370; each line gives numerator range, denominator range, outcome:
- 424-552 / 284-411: 0.78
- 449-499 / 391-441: 0.77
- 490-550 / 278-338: 0.75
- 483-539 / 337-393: 0.83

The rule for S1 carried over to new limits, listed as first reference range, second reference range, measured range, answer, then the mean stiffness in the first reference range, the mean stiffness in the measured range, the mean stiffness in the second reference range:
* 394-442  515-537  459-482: 5.6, 357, 257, 319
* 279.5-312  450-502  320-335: 0.3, 438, 401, 279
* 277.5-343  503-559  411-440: 0.9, 422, 356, 318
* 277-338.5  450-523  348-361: 0.2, 423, 382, 290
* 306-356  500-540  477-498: 3.4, 402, 279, 319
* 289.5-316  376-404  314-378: 2.4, 438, 388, 366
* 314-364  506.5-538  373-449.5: 2.3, 395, 354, 318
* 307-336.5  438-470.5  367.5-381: 0.4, 409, 354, 298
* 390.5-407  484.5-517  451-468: 1.9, 365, 292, 305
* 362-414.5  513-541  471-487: 3.9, 363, 253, 322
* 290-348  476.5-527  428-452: 0.7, 417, 330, 300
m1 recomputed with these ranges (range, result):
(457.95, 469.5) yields 307.3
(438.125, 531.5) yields 348.2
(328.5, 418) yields 414.9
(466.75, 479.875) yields 237.2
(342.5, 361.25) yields 395.4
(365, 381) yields 386.7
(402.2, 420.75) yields 399.7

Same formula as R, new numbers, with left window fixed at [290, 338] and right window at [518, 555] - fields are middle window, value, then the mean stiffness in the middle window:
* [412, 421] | 0.3 N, 363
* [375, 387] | 0.9 N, 359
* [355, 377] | 1.5 N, 370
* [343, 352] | 0.5 N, 381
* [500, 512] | 0.7 N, 314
